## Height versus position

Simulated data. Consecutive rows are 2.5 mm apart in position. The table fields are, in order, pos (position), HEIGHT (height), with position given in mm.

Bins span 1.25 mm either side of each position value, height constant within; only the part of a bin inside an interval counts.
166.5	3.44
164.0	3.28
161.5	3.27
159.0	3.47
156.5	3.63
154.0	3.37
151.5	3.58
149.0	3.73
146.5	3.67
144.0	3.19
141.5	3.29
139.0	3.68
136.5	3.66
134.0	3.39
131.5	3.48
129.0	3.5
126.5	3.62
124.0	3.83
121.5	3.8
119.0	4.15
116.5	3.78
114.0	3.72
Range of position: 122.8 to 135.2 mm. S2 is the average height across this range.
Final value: 3.56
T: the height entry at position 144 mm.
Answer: 3.19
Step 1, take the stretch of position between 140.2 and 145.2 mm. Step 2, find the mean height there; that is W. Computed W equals 3.24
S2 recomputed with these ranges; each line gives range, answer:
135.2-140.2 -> 3.67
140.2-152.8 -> 3.49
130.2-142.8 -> 3.5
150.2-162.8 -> 3.46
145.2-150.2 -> 3.69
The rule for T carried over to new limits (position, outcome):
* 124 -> 3.83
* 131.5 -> 3.48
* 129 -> 3.5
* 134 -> 3.39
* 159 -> 3.47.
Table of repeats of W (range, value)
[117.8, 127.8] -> 3.85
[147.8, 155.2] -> 3.56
